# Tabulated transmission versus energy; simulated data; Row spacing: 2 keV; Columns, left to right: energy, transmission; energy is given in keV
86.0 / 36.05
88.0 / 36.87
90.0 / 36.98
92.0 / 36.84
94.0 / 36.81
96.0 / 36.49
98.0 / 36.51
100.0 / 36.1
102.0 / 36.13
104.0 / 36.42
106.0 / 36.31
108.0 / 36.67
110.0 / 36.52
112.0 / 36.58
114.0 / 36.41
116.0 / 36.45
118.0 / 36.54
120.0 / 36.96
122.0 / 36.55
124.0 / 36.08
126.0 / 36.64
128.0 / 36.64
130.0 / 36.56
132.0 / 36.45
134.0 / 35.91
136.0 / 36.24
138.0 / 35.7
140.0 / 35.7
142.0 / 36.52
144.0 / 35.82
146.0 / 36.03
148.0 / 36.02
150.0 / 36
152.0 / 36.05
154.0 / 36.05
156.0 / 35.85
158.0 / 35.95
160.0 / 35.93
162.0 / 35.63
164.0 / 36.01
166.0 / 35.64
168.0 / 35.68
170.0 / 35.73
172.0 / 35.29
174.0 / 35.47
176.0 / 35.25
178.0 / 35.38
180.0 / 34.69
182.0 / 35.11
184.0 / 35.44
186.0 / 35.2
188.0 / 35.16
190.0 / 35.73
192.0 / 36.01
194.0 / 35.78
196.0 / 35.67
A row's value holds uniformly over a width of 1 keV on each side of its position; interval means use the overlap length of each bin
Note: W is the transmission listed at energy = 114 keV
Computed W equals 36.41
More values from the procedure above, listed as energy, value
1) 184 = 35.44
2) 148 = 36.02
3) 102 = 36.13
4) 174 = 35.47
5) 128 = 36.64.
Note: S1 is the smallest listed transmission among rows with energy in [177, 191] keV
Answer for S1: 34.69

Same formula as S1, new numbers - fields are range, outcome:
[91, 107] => 36.1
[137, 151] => 35.7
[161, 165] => 35.63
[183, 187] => 35.2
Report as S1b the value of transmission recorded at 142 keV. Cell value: 36.52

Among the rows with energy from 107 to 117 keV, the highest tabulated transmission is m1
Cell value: 36.67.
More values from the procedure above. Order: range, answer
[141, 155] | 36.52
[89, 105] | 36.98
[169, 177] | 35.73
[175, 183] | 35.38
